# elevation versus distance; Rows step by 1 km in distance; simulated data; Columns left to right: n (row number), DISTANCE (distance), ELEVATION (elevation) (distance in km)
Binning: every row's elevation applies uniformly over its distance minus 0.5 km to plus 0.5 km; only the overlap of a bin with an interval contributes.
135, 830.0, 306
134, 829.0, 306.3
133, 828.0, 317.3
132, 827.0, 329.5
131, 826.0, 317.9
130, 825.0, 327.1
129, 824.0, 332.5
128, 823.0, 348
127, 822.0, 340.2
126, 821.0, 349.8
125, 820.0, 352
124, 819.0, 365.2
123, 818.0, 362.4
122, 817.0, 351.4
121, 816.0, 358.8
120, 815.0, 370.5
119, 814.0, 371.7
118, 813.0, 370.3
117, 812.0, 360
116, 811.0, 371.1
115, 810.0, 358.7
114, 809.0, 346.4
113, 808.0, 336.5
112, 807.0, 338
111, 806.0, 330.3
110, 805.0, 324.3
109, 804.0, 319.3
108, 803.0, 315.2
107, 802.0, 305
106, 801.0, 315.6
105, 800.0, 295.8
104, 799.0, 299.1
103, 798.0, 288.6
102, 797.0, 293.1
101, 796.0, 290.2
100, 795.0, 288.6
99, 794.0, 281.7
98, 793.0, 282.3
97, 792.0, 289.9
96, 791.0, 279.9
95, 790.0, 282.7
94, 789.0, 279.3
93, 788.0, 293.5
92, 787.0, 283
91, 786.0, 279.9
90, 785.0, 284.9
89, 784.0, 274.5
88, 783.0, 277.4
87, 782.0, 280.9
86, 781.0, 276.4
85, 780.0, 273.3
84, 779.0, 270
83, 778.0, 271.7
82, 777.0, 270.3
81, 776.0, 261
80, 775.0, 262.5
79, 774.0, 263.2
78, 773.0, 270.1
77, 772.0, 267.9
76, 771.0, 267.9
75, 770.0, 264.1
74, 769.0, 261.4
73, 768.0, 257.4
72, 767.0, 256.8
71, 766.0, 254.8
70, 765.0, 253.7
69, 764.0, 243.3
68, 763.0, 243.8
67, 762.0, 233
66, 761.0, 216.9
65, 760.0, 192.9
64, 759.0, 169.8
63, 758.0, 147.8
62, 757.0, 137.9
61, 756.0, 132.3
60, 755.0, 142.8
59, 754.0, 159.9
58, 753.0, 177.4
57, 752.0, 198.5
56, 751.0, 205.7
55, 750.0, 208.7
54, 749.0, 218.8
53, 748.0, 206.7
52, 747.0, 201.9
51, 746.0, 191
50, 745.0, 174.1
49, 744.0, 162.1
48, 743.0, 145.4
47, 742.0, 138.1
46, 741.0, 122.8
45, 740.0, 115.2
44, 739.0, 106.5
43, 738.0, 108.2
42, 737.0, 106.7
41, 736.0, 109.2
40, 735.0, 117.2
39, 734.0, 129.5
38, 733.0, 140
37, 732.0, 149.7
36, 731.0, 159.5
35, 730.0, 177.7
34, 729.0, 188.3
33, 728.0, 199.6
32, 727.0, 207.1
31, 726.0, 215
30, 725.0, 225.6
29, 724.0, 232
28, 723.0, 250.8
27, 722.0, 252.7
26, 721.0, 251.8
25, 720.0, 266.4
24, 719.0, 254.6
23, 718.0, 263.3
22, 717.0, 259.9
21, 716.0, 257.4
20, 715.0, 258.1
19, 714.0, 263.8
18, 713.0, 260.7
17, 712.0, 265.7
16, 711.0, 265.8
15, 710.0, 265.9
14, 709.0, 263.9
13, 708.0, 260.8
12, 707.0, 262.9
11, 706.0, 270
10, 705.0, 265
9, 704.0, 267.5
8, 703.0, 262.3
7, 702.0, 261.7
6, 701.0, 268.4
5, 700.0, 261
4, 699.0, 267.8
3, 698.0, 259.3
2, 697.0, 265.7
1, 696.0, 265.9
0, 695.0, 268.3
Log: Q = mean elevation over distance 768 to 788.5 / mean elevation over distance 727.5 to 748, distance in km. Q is 1.8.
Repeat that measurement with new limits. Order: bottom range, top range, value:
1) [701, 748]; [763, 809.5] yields 1.36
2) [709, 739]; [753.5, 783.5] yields 1.13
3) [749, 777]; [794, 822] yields 1.51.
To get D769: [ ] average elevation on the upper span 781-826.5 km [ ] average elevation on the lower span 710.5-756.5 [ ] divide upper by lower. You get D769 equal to 1.66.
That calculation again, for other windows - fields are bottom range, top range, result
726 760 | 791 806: 1.87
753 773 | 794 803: 1.37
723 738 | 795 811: 1.88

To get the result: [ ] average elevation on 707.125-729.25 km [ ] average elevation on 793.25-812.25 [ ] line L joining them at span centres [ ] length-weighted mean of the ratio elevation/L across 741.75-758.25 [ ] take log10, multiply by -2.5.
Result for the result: 0.49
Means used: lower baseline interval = 248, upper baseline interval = 318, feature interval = 174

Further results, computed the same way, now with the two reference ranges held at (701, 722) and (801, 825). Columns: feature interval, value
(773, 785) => 0.17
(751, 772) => 0.39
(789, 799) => 0.15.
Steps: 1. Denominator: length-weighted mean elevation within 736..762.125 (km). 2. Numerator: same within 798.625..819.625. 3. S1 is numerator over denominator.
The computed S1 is 2.1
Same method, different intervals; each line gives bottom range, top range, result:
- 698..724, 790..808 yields 1.16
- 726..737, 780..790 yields 1.78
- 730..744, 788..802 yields 2.24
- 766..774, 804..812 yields 1.30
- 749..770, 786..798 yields 1.38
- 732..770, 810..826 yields 1.98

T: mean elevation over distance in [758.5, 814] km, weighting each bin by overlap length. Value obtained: 285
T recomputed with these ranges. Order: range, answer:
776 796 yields 280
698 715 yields 264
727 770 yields 179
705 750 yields 204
